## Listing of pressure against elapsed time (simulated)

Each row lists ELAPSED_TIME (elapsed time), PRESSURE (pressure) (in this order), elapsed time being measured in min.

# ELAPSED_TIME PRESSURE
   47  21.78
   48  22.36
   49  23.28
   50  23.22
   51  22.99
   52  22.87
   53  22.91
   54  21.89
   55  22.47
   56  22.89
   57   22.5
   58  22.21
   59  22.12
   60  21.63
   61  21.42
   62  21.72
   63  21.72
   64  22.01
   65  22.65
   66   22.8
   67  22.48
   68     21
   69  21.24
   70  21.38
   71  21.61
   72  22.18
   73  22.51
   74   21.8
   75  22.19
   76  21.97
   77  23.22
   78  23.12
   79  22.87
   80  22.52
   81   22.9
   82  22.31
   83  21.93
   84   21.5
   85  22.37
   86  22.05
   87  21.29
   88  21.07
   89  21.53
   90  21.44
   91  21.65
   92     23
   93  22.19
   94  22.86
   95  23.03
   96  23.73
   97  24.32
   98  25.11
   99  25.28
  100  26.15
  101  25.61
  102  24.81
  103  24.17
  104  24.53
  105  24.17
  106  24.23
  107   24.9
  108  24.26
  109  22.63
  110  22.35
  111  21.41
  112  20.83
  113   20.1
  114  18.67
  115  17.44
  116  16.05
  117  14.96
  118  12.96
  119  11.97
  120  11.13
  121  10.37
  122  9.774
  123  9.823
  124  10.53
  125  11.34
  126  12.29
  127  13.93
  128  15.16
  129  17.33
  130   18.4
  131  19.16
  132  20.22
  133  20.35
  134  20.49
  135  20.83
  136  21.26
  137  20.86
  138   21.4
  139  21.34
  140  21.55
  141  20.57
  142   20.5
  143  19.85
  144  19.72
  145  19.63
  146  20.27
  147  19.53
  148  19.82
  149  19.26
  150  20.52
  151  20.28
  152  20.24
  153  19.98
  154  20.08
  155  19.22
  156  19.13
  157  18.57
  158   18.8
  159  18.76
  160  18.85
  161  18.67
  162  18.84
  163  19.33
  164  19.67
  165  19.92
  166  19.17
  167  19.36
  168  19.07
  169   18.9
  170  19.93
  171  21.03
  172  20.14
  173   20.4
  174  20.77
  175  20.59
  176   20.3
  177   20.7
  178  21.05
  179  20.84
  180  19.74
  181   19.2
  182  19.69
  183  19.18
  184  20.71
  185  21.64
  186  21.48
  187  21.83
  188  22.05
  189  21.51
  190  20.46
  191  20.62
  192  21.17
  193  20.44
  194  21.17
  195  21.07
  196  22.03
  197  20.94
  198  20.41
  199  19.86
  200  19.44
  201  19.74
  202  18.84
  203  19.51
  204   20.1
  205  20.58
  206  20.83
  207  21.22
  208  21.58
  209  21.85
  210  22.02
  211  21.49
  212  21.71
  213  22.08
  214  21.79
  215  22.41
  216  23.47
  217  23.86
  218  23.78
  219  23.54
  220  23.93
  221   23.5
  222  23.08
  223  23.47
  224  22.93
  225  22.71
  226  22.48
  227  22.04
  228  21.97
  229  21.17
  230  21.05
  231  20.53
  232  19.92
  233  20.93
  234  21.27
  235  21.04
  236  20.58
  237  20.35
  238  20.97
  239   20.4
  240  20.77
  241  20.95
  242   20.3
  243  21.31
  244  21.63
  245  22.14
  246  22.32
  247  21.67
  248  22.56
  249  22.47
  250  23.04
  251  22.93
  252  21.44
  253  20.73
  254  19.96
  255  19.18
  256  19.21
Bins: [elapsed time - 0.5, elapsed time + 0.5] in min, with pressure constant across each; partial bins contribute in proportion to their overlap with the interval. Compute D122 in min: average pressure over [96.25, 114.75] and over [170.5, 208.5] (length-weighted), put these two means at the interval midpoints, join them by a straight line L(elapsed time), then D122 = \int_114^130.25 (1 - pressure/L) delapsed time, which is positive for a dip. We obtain 6.7 min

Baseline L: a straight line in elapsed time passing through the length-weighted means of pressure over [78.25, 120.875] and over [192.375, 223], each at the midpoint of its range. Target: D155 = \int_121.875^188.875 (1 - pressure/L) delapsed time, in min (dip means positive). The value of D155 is 7.2 min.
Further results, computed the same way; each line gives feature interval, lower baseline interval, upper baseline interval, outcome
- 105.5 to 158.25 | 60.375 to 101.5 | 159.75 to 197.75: 7.3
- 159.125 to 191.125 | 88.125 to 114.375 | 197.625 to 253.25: 3.0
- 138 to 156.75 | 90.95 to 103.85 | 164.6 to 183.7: 1.2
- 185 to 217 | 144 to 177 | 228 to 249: -1.1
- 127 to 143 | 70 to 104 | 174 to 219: 1.7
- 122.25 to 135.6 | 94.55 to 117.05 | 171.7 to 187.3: 3.6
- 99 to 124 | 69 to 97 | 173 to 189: 2.9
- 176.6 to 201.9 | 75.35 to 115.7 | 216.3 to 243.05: 1.7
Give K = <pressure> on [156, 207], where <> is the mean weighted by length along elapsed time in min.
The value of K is 20.2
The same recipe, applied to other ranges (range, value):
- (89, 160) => 19.7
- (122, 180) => 19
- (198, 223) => 21.7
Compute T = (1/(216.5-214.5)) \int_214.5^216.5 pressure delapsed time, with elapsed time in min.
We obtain 22.9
